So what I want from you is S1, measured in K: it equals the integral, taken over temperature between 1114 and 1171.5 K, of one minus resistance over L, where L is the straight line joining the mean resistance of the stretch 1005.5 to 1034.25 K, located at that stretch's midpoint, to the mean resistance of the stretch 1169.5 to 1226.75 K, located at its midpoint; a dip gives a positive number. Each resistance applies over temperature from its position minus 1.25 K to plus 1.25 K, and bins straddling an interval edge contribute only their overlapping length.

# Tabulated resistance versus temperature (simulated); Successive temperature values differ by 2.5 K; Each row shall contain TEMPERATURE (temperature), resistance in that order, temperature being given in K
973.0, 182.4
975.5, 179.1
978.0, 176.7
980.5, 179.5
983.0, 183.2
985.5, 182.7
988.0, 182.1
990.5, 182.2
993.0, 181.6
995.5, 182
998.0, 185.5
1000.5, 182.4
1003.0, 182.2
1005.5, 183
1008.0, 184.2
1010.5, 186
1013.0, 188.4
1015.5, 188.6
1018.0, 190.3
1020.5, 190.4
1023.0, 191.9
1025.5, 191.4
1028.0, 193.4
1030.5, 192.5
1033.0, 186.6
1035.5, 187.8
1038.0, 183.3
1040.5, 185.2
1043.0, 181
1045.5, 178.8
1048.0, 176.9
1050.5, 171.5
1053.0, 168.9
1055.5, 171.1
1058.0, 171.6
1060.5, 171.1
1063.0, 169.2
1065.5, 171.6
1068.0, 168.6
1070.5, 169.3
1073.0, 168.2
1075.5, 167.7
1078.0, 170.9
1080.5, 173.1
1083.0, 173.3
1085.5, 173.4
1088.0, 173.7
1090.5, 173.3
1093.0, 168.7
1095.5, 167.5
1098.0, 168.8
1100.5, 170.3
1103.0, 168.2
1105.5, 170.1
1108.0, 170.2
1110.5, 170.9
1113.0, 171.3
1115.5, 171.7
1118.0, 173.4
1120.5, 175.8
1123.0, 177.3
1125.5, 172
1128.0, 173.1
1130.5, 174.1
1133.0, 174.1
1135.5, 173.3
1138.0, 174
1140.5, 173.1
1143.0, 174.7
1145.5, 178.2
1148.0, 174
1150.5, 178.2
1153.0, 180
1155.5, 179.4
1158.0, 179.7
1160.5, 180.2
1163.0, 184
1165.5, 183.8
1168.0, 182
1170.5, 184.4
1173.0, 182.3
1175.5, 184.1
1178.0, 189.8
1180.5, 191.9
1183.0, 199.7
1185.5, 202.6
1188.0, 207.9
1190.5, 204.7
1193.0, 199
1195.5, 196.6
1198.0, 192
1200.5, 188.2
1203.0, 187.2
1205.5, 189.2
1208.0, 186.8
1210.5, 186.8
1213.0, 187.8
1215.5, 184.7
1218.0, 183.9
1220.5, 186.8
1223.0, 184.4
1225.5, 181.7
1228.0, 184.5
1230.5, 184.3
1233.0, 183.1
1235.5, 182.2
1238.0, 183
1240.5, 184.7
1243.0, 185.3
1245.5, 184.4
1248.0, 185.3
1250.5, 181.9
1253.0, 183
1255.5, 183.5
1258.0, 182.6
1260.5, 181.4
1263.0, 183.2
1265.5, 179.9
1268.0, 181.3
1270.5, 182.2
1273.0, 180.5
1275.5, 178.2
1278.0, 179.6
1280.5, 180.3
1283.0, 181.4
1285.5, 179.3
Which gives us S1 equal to 4.0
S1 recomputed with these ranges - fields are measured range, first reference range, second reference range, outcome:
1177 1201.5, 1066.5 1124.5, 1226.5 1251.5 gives -2.5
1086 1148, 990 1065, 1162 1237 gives 4.5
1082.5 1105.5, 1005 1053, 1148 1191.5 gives 1.9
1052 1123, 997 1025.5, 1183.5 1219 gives 6.9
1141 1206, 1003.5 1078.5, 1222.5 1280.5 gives -2.0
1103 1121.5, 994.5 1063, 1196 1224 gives 1.3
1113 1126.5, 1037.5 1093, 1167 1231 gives 0.5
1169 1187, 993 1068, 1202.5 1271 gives -0.7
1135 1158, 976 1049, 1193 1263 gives 1.1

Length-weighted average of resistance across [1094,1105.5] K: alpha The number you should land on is 169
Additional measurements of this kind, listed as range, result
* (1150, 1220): 189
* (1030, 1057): 180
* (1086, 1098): 171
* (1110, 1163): 175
